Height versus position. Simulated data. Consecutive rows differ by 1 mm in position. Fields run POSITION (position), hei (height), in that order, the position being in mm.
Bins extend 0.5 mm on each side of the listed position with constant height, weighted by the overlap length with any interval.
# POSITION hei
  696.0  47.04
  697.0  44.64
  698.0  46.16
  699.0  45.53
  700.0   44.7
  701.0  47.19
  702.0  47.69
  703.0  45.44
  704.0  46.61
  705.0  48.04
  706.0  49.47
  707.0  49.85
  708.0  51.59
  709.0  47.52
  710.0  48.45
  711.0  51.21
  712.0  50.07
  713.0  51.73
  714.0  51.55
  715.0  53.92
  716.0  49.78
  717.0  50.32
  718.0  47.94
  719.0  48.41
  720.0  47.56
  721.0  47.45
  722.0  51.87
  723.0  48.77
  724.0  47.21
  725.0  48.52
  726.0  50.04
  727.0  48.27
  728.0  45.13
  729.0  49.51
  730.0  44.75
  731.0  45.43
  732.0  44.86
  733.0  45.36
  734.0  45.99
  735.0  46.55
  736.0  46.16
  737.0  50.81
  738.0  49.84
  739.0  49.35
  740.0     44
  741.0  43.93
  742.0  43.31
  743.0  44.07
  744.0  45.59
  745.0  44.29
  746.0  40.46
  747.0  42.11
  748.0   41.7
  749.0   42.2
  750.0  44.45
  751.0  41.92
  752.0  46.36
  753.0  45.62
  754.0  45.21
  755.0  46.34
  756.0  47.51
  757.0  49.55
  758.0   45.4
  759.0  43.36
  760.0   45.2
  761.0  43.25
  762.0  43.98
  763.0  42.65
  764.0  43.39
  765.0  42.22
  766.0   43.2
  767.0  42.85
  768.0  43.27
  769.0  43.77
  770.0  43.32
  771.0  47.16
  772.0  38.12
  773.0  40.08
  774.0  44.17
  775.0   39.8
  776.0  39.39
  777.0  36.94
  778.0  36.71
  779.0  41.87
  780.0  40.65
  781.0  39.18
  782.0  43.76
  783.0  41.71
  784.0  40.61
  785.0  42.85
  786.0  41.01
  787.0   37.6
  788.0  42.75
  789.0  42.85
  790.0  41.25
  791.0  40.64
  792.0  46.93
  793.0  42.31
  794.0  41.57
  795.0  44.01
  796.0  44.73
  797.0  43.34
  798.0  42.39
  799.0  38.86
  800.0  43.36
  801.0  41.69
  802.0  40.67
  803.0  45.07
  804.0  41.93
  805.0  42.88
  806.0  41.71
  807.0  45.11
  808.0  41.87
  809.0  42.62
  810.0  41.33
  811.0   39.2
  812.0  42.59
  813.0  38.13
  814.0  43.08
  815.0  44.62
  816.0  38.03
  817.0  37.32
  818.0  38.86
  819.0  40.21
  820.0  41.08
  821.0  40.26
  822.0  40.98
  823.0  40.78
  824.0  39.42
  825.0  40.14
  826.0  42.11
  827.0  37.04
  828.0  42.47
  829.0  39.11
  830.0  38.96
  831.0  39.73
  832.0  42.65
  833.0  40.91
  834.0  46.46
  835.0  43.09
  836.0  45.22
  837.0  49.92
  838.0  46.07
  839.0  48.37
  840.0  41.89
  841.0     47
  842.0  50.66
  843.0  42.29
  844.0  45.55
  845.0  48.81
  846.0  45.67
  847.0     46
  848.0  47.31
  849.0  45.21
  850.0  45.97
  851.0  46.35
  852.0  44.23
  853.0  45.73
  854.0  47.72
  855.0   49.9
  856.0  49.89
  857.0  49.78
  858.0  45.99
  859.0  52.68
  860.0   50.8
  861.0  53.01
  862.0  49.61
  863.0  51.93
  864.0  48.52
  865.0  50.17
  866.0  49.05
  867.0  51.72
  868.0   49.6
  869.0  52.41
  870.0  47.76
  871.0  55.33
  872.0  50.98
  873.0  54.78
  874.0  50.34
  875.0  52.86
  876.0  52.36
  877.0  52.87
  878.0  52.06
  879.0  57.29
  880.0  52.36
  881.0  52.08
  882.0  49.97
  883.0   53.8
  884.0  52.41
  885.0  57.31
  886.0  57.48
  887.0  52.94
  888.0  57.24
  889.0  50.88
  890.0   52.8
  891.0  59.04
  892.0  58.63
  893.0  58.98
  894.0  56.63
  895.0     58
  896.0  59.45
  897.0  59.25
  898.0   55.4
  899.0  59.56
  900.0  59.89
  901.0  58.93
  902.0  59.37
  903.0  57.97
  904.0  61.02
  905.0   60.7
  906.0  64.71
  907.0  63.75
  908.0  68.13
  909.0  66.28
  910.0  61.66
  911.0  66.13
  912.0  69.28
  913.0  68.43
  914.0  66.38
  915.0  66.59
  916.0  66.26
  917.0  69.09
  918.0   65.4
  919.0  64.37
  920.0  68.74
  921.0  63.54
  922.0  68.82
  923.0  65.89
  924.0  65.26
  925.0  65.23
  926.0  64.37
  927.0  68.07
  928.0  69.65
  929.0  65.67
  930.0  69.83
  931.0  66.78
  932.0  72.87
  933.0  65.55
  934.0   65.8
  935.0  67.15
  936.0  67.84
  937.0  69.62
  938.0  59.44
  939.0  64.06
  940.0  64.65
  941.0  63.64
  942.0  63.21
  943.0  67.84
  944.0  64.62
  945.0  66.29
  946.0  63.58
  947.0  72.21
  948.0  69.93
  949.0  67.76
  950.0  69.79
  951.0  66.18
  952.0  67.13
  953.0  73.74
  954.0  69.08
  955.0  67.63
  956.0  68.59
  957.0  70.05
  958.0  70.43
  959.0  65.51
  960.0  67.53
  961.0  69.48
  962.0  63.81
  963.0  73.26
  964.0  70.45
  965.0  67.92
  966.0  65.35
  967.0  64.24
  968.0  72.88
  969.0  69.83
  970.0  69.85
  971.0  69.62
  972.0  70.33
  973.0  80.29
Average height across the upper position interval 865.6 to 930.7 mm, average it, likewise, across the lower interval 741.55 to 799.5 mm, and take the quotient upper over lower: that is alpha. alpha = 1.39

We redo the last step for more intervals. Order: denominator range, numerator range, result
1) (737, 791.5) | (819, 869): 1.06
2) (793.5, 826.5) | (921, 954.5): 1.61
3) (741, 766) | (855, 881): 1.16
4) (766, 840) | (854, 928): 1.38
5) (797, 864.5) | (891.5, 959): 1.48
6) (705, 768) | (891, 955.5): 1.39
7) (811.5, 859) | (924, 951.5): 1.52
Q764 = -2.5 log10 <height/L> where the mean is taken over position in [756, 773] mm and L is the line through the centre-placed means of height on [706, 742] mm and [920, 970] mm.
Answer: 0.18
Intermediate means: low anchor 48.3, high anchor 67.4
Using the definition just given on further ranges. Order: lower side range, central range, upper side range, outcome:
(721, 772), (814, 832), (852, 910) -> 0.25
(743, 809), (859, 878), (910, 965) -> 0.11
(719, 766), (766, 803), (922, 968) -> 0.20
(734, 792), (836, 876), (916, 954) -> 0.15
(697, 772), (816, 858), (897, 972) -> 0.28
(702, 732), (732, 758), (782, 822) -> 0.03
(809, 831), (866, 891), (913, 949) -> 0.02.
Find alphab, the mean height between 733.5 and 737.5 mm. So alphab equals 47.4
